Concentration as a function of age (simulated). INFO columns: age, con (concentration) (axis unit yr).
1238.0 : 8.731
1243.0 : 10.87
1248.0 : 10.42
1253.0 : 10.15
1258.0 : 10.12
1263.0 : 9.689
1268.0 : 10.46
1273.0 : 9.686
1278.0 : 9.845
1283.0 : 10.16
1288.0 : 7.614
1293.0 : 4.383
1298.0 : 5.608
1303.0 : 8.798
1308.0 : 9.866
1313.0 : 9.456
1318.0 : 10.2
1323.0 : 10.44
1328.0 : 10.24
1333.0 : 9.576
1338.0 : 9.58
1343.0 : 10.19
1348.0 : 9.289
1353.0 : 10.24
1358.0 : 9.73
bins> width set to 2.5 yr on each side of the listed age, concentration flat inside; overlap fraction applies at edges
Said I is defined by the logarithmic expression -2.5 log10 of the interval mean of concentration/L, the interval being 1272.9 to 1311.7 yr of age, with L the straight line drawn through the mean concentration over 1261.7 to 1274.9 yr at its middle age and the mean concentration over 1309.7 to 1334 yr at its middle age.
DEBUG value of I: 0.22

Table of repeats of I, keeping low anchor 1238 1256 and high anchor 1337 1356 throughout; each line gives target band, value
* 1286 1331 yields 0.170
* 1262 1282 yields 0.019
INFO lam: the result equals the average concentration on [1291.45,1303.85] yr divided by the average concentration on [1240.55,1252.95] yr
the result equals 0.6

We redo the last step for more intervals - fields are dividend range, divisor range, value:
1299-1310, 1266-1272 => 0.86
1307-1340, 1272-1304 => 1.26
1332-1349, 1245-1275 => 0.96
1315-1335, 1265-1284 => 1.01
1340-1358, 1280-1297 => 1.35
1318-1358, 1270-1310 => 1.20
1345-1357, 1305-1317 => 1.01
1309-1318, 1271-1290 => 1.04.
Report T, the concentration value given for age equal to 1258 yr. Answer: 10.12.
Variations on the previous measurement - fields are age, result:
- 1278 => 9.845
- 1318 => 10.2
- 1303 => 8.798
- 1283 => 10.16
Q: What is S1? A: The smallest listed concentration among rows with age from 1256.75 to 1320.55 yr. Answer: 4.383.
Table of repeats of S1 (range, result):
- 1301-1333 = 8.798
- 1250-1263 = 9.689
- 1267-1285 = 9.686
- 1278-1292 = 7.614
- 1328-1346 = 9.576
